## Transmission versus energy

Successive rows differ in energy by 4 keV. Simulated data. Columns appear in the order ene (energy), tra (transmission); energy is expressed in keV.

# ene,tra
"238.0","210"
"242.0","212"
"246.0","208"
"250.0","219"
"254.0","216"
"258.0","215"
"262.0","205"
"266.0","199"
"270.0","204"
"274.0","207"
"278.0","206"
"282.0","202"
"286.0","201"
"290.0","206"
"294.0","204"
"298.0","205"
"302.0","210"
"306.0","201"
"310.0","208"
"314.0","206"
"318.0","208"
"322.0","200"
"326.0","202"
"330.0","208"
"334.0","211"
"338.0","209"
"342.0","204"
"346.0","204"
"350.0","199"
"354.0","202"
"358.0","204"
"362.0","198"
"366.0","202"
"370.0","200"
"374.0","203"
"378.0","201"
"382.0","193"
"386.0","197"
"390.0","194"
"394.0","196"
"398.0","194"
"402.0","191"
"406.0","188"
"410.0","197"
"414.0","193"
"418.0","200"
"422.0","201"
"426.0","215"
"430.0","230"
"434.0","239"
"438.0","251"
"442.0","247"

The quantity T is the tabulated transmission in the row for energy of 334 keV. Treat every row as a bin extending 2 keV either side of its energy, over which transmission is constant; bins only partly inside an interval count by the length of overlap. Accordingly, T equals 211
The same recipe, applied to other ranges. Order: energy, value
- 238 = 210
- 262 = 205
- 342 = 204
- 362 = 198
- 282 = 202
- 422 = 201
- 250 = 219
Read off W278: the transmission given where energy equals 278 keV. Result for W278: 206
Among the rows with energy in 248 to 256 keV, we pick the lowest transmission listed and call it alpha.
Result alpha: 216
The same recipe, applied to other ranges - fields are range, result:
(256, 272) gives 199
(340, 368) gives 198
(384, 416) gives 188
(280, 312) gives 201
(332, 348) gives 204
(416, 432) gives 200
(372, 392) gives 193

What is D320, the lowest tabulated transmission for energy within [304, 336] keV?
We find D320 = 200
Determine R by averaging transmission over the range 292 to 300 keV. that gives 204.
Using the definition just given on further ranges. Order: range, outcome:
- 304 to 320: 206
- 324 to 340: 208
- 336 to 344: 206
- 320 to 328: 201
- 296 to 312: 206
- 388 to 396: 195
